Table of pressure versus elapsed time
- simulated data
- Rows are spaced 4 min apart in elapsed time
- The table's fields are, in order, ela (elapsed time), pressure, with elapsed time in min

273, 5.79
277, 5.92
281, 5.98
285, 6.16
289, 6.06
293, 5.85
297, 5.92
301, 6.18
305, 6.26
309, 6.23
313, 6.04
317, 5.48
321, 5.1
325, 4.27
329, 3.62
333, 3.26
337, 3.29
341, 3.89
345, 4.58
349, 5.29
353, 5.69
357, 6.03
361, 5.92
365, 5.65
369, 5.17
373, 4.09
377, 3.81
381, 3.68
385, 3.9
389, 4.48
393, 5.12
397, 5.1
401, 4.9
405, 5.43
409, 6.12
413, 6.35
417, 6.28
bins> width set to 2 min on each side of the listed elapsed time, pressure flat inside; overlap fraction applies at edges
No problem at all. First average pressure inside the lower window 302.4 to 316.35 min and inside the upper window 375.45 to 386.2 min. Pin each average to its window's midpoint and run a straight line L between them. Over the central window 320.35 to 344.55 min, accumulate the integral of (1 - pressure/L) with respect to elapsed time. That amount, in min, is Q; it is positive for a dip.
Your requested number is 6.69 min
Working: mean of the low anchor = 6.11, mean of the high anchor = 3.79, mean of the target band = 3.88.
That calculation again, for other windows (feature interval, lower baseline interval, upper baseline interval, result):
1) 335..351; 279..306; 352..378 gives 3.5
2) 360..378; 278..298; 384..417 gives 1.8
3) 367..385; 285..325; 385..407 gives 3.4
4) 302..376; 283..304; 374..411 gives 5.9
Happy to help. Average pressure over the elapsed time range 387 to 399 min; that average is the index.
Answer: 4.9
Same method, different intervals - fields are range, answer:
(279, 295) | 6.01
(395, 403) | 5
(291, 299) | 5.88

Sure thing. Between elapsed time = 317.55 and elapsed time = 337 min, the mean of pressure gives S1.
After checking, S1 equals 4.09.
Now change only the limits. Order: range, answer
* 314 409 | 4.73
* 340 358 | 5.11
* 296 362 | 5.1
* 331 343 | 3.48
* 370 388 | 3.98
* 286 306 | 6.05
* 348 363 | 5.76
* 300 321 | 5.94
